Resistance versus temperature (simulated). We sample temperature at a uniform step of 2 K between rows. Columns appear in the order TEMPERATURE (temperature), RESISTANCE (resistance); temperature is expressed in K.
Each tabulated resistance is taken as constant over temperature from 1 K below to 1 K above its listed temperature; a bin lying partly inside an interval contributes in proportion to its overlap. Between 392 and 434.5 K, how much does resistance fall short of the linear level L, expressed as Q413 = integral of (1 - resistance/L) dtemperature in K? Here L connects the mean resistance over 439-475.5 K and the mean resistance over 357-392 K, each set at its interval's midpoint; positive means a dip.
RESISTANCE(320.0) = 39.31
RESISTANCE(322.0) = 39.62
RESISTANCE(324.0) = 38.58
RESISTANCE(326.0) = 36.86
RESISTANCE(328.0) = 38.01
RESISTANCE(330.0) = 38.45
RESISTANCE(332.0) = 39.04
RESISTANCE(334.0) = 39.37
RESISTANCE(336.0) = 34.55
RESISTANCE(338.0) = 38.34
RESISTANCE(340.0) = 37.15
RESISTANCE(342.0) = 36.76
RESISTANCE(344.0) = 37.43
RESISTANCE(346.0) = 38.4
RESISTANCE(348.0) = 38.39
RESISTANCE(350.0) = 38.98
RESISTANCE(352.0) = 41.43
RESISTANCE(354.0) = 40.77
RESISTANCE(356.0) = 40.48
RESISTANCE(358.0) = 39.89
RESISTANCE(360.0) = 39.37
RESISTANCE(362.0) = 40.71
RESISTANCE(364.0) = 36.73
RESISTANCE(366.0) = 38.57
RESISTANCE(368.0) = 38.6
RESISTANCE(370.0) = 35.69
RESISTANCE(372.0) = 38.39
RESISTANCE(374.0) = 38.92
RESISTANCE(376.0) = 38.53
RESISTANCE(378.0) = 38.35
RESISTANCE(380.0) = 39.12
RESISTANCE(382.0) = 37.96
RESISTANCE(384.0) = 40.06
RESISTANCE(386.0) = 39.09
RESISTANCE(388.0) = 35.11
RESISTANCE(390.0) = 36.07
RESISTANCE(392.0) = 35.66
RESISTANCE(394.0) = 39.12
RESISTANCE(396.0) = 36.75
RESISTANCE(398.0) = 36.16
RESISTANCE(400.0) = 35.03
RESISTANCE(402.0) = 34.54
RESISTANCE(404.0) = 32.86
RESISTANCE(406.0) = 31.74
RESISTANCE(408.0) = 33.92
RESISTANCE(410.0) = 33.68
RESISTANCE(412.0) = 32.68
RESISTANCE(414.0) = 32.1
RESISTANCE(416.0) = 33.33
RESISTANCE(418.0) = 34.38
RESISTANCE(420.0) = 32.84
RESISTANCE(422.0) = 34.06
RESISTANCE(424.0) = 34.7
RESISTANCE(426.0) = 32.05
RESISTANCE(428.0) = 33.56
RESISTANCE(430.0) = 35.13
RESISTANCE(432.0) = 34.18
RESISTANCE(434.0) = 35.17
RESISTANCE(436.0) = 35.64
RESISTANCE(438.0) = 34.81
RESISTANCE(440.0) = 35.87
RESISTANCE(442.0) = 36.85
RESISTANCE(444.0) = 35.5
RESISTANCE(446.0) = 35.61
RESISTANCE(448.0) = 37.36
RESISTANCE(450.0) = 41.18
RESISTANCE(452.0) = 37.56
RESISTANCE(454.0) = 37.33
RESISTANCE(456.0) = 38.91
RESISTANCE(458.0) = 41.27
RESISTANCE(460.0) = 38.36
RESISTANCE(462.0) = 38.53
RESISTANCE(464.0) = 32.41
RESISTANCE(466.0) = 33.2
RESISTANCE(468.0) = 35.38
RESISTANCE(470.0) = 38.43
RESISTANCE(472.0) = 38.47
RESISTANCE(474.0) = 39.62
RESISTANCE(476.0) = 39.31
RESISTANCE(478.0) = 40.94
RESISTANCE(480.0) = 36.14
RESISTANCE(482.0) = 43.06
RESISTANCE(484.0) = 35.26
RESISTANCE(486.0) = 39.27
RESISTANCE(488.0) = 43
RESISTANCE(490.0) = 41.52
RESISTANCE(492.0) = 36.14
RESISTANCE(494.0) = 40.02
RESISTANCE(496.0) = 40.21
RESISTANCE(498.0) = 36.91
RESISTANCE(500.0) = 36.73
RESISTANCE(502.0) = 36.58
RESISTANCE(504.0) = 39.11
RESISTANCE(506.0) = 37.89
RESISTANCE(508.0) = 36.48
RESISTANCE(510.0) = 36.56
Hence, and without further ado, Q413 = 4.1 K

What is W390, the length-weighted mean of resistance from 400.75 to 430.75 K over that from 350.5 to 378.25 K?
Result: 0.86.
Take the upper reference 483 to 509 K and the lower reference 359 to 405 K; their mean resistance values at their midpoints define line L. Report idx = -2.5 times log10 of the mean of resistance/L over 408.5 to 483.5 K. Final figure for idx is 0.05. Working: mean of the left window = 37.5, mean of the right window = 38.4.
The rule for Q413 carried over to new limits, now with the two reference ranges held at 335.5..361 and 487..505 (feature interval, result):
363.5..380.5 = 0.3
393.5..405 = 0.9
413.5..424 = 1.4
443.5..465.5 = 0.7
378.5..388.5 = 0.1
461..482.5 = 0.7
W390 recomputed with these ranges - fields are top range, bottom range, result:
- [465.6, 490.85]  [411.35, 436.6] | 1.15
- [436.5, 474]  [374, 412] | 1.02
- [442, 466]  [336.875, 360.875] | 0.96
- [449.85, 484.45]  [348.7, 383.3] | 0.98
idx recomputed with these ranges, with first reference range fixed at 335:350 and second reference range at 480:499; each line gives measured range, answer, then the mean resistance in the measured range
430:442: 0.10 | 35.3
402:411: 0.15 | 33.2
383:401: 0.03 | 37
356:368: -0.04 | 39.1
